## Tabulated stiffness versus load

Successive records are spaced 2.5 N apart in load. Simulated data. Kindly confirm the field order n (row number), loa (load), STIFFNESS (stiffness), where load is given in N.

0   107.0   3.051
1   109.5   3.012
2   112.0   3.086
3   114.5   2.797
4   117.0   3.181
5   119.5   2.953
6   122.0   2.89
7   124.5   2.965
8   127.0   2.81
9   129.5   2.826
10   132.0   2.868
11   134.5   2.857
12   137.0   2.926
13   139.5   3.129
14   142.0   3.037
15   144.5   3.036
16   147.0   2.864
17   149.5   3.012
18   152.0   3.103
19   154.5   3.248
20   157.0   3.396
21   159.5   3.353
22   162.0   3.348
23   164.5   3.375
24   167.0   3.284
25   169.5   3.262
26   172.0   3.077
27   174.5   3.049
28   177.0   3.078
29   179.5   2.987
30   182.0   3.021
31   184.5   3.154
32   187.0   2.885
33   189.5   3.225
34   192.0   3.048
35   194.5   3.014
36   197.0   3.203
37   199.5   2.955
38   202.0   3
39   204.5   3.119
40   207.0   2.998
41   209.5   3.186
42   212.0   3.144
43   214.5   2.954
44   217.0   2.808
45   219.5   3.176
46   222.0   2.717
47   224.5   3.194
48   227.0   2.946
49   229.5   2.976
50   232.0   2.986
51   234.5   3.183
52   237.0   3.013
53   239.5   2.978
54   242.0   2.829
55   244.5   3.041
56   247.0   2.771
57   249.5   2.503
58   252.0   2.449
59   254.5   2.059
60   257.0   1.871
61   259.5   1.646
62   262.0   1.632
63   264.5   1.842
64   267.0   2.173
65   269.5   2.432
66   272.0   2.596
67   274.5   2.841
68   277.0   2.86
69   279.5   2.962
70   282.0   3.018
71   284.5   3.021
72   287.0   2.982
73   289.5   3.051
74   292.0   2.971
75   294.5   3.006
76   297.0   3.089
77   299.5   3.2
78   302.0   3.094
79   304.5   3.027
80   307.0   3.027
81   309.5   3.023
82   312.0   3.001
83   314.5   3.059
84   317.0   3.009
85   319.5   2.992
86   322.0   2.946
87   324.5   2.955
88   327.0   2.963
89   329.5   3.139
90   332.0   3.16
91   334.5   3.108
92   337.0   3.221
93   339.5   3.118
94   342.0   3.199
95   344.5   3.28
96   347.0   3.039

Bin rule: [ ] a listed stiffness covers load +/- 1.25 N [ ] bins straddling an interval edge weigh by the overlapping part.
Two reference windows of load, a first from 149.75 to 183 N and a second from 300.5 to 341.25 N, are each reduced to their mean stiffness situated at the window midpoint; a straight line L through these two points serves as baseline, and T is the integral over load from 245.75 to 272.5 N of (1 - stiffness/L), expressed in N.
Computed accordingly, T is 8.1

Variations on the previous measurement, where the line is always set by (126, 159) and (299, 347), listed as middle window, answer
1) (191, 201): -0.1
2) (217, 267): 7.1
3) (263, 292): 3.3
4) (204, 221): 0.0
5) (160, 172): -1.1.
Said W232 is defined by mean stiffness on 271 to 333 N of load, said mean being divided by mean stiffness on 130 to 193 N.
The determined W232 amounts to 0.97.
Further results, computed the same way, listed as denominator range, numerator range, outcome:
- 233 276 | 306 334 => 1.23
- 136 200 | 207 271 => 0.85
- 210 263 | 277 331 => 1.11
